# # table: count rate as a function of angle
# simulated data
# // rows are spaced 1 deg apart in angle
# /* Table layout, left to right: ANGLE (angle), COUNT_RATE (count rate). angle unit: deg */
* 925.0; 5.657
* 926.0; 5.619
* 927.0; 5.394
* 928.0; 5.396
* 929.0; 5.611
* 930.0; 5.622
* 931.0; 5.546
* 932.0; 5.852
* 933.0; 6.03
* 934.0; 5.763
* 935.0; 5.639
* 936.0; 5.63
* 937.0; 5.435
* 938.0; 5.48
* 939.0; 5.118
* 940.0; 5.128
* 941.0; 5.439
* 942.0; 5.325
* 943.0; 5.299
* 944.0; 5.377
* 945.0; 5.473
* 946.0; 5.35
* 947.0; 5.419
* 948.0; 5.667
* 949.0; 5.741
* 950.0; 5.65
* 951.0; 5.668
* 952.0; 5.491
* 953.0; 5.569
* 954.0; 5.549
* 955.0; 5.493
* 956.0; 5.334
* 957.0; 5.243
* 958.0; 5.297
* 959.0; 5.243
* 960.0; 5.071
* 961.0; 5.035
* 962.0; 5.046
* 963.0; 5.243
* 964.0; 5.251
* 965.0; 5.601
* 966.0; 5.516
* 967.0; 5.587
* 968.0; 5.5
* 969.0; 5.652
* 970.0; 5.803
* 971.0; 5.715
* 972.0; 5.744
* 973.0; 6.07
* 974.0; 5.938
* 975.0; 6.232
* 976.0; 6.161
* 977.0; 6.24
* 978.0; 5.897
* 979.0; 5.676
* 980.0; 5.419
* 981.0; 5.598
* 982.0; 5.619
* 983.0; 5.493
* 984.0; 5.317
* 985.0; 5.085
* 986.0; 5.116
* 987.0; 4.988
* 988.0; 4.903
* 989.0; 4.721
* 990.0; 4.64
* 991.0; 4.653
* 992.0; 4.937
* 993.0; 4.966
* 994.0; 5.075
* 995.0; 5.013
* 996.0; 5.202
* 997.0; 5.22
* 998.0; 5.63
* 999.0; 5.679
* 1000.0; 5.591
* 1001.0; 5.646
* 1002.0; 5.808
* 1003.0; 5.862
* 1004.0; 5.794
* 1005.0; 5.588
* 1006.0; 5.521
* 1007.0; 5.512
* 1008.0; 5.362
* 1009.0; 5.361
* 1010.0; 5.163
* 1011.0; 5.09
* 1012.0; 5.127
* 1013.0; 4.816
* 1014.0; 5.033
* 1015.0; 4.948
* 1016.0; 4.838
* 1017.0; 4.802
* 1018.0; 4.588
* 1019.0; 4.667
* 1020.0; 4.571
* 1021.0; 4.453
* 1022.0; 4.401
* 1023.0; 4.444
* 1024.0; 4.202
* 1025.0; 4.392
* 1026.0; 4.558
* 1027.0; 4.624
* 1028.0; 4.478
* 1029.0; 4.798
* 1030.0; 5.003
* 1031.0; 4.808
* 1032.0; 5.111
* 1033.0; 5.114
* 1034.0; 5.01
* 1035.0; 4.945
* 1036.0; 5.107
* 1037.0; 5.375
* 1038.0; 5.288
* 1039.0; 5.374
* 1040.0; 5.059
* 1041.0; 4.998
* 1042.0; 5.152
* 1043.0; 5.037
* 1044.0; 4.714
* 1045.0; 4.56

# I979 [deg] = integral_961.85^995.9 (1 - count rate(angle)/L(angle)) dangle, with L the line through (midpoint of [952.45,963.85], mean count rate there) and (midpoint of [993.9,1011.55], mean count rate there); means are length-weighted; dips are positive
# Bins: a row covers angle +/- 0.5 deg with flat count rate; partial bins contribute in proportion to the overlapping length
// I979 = -0.4 deg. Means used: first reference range 5.28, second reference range 5.46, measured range 5.43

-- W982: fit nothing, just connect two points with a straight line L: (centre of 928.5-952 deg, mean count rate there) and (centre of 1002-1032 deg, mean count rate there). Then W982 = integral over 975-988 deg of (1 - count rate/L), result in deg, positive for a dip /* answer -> -0.8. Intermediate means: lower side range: 5.53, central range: 5.55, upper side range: 4.94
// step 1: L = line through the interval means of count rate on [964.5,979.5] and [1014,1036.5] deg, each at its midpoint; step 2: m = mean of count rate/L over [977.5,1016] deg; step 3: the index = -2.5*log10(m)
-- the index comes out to 0.00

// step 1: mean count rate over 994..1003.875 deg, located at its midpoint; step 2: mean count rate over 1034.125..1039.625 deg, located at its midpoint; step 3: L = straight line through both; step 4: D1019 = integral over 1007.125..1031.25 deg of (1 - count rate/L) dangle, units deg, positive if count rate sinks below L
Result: 2.5 deg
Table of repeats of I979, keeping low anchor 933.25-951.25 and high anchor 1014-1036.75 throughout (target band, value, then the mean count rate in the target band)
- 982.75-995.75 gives 0.2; 4.99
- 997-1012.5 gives -1.8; 5.51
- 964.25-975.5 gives -1.1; 5.75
